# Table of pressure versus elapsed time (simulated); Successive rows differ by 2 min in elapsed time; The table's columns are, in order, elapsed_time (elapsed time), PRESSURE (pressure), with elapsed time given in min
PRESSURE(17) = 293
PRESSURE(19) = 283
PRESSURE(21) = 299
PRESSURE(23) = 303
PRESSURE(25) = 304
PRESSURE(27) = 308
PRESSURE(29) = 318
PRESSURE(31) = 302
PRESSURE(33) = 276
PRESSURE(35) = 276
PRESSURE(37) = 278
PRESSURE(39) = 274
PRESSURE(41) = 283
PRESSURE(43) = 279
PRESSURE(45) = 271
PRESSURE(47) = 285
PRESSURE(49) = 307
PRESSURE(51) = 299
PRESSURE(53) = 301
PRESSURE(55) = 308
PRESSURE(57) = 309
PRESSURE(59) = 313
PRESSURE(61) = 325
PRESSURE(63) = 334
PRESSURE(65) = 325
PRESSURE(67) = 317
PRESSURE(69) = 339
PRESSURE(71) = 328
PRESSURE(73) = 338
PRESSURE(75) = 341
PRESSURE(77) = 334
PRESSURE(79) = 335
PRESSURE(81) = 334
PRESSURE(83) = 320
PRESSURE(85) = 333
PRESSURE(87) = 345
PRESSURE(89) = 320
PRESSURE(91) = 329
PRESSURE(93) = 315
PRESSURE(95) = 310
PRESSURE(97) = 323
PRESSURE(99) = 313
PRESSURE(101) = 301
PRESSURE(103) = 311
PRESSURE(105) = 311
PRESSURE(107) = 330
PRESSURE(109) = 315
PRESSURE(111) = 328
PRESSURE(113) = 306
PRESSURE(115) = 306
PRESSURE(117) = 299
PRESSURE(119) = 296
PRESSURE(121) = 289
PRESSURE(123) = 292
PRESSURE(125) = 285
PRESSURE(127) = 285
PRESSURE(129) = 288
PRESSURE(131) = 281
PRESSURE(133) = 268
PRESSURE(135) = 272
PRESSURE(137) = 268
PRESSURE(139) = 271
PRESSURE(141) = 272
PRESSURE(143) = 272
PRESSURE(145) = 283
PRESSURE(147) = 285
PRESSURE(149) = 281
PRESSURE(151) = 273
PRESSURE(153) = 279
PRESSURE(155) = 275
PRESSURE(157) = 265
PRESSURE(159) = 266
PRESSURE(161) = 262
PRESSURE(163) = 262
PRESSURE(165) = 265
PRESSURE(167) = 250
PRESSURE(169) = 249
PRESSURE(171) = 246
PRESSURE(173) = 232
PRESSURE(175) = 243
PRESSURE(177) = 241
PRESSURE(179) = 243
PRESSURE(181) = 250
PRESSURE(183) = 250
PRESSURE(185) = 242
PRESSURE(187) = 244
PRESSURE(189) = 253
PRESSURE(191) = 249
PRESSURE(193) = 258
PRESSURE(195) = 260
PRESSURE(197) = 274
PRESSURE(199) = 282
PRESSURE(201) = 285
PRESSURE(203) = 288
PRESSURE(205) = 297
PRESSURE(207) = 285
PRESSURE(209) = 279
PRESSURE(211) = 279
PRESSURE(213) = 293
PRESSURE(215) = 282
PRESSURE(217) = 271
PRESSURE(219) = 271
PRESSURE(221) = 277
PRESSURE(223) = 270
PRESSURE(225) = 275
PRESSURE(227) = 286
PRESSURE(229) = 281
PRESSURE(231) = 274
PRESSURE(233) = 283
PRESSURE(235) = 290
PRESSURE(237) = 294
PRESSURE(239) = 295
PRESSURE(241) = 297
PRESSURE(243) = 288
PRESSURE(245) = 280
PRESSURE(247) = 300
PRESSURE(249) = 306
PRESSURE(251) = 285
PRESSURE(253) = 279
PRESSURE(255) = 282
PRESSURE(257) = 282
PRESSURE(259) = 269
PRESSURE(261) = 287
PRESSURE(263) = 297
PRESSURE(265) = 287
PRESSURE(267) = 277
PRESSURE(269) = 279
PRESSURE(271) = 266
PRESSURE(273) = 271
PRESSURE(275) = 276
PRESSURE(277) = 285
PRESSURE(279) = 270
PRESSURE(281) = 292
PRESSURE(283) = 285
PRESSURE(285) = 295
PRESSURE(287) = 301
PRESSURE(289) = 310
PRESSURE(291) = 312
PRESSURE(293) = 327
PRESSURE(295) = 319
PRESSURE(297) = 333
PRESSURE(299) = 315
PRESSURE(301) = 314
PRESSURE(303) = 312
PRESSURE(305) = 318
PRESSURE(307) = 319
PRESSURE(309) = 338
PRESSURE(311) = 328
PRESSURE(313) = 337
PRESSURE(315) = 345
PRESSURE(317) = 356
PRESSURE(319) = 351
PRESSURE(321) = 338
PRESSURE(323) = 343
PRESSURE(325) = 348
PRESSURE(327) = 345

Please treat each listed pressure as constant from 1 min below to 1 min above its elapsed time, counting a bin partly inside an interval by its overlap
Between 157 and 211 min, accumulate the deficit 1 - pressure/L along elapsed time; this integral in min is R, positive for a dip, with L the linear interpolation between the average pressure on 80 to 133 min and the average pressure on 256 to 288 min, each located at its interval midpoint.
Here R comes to 6.6 min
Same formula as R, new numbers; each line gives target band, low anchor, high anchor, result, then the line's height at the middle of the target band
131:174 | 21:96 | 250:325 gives 5.84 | 309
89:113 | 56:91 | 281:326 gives 0.85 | 328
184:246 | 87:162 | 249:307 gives 3.61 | 294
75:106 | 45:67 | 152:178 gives -3.22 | 292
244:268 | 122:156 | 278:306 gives 1.16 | 301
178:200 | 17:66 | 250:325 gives 3.46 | 303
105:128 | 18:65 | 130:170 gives -2.03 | 279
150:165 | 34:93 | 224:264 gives 1.54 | 299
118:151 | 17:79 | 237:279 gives 1.84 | 297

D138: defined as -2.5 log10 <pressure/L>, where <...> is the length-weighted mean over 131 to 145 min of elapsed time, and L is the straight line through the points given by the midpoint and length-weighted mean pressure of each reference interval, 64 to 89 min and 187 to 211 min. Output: 0.11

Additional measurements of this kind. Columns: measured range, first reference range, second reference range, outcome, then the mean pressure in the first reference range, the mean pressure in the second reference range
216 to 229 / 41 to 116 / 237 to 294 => 0.07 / 317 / 289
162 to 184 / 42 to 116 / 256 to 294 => 0.22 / 317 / 288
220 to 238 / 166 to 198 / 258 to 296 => -0.05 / 249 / 290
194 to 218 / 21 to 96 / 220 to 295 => 0.05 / 311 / 287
